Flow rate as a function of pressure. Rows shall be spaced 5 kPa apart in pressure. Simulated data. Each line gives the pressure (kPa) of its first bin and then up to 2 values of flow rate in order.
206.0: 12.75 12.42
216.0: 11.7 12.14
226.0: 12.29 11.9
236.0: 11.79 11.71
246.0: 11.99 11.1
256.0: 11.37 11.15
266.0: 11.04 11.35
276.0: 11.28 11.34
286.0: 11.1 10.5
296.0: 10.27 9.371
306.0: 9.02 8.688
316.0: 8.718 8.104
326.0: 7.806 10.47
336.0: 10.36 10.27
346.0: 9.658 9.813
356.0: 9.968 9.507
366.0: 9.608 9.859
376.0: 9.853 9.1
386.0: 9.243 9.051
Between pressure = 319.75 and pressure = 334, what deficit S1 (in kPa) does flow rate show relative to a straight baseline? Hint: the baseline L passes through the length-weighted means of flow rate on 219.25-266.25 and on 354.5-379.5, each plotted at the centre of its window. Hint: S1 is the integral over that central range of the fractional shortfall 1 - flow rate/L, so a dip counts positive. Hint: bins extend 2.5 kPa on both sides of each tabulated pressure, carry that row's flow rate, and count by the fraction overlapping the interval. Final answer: 2.0 kPa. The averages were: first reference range 11.7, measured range 8.91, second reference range 9.72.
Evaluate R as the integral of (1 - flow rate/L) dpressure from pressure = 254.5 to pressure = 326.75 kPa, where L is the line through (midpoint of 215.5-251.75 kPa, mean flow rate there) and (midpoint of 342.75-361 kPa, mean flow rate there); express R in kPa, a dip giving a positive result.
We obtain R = 5.2 kPa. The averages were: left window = 11.9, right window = 9.79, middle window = 10.1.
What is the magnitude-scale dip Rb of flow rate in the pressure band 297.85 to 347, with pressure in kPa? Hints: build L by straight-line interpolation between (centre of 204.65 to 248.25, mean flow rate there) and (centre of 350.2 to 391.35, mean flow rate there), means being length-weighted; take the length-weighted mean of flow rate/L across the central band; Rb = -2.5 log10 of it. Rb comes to 0.13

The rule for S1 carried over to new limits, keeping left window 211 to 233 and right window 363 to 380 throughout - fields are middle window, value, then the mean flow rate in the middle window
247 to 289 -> 0.4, 11.2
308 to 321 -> 2.5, 8.6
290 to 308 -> 1.8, 9.75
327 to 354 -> 0.6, 9.98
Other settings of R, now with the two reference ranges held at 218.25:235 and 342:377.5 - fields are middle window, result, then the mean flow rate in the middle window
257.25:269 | 0.3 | 11.1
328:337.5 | 0.0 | 10.3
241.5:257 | 0.2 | 11.5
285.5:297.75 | 0.4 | 10.6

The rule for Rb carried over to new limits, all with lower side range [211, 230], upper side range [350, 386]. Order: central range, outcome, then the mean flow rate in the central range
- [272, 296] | 0.00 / 11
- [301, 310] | 0.18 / 9.06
